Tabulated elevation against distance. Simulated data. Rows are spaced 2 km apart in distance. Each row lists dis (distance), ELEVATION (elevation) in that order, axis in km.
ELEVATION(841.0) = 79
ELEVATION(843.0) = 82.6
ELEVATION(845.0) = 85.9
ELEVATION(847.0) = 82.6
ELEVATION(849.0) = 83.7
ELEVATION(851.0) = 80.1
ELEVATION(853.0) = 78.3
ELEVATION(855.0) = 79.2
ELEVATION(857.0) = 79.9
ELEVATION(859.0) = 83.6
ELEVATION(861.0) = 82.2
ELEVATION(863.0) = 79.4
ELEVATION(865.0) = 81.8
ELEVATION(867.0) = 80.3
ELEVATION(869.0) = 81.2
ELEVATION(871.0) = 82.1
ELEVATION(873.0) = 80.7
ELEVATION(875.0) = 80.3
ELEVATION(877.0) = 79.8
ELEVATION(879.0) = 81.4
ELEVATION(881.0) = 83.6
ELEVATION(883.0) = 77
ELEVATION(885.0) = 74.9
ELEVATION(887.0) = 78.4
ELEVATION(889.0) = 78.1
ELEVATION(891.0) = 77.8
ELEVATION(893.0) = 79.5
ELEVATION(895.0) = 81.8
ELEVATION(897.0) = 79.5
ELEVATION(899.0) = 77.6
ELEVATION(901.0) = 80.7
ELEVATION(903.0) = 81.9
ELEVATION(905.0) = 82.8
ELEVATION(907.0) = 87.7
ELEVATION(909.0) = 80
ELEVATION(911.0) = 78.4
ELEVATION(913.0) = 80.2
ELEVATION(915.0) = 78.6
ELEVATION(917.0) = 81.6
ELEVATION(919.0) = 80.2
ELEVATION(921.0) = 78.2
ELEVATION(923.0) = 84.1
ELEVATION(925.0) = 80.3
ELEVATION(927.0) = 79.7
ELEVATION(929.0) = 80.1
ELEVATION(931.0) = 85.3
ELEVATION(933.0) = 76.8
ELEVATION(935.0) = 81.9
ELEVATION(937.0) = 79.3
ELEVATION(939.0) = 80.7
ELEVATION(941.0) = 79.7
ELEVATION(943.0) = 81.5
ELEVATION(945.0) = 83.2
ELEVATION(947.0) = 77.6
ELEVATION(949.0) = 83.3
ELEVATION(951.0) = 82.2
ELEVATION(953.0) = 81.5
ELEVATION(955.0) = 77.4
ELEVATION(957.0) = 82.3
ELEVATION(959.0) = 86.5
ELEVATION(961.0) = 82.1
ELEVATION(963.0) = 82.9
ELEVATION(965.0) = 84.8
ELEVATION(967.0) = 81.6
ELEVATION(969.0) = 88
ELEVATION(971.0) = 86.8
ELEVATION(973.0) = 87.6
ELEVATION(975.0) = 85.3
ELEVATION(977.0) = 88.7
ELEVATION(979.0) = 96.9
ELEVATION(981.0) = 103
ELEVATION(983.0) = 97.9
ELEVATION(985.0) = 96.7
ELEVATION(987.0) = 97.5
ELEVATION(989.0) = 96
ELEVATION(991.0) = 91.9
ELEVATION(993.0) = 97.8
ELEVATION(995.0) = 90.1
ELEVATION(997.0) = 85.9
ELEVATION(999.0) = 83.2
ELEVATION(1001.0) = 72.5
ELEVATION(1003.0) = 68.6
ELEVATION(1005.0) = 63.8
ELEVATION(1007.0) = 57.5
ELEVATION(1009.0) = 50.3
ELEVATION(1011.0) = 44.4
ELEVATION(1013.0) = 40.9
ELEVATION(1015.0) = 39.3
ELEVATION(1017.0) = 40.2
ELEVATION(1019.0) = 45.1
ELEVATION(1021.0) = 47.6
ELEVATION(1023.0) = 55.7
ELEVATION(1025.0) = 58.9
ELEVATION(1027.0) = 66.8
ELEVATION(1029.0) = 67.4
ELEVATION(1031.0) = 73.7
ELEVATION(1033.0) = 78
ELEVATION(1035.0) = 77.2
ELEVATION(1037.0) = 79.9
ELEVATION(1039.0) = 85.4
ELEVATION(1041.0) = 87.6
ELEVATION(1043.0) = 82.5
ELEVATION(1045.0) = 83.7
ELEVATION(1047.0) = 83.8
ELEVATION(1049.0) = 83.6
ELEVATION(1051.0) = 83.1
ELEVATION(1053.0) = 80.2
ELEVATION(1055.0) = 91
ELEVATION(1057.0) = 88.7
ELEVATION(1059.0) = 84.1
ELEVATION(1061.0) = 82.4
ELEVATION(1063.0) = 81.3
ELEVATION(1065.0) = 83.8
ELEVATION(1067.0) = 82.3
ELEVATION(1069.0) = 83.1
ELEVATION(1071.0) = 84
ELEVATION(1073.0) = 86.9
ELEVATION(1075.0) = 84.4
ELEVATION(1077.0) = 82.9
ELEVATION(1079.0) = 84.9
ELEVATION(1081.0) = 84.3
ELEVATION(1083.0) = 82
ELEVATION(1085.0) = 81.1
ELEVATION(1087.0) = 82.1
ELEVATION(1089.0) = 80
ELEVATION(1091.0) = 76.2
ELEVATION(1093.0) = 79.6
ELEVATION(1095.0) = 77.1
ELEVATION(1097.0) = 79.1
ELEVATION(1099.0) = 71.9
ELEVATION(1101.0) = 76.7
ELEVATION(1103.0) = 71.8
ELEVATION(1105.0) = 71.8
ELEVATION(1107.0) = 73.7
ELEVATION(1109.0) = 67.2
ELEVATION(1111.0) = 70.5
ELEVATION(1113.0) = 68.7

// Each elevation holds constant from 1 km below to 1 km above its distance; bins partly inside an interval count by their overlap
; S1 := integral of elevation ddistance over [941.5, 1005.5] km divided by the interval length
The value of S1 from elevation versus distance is 85.9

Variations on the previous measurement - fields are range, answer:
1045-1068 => 84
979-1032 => 71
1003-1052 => 65.7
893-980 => 82.2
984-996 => 95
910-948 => 80.4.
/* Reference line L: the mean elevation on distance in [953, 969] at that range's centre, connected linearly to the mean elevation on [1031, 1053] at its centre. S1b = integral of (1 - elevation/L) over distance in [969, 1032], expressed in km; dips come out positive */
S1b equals 6.7 km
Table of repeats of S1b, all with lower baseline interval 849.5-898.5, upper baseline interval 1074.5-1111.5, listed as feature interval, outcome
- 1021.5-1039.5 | 1.8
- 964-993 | -4.7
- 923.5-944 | -0.3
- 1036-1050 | -1.0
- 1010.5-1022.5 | 5.4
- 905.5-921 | -0.2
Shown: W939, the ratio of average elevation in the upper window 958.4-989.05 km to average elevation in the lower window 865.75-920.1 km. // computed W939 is 1.12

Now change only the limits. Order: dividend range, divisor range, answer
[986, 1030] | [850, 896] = 0.83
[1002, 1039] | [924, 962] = 0.73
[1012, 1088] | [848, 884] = 0.93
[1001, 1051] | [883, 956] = 0.82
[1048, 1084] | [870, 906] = 1.05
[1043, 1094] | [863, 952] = 1.03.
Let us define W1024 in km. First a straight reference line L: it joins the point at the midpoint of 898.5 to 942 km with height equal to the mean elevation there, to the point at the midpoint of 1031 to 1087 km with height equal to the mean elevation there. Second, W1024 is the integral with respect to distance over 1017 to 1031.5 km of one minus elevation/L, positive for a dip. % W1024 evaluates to 4.41 km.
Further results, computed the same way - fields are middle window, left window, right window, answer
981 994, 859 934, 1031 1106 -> -2.5 km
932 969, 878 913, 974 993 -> 3.2 km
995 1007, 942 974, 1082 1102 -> 1.0 km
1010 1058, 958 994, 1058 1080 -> 9.3 km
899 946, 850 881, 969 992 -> 3.2 km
